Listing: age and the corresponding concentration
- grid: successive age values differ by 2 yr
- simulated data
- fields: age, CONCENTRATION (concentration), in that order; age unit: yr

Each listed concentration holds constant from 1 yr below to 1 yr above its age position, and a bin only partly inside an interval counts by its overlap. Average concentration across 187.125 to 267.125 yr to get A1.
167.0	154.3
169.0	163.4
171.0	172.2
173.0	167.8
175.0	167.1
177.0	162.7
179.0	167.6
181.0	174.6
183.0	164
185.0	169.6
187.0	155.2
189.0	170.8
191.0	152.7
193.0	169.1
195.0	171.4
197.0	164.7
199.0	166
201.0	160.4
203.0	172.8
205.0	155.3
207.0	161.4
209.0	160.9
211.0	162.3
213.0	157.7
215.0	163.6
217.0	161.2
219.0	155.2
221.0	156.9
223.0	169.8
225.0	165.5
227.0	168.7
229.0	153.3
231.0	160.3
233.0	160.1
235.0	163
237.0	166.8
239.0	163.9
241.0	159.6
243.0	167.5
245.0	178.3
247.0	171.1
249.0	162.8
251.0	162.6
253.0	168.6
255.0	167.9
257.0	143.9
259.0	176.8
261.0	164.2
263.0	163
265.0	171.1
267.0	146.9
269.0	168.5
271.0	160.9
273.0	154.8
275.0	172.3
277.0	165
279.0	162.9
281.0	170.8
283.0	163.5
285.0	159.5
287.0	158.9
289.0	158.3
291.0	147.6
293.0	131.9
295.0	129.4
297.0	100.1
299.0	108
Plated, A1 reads 164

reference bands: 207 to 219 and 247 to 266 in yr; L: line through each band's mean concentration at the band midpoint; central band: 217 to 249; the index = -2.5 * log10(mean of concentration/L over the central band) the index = -0.01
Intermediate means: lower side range 161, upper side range 165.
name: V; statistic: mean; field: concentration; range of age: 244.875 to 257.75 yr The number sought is 165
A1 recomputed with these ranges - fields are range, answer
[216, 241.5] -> 162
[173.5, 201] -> 166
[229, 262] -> 164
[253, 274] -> 162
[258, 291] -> 163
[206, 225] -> 161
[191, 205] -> 165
